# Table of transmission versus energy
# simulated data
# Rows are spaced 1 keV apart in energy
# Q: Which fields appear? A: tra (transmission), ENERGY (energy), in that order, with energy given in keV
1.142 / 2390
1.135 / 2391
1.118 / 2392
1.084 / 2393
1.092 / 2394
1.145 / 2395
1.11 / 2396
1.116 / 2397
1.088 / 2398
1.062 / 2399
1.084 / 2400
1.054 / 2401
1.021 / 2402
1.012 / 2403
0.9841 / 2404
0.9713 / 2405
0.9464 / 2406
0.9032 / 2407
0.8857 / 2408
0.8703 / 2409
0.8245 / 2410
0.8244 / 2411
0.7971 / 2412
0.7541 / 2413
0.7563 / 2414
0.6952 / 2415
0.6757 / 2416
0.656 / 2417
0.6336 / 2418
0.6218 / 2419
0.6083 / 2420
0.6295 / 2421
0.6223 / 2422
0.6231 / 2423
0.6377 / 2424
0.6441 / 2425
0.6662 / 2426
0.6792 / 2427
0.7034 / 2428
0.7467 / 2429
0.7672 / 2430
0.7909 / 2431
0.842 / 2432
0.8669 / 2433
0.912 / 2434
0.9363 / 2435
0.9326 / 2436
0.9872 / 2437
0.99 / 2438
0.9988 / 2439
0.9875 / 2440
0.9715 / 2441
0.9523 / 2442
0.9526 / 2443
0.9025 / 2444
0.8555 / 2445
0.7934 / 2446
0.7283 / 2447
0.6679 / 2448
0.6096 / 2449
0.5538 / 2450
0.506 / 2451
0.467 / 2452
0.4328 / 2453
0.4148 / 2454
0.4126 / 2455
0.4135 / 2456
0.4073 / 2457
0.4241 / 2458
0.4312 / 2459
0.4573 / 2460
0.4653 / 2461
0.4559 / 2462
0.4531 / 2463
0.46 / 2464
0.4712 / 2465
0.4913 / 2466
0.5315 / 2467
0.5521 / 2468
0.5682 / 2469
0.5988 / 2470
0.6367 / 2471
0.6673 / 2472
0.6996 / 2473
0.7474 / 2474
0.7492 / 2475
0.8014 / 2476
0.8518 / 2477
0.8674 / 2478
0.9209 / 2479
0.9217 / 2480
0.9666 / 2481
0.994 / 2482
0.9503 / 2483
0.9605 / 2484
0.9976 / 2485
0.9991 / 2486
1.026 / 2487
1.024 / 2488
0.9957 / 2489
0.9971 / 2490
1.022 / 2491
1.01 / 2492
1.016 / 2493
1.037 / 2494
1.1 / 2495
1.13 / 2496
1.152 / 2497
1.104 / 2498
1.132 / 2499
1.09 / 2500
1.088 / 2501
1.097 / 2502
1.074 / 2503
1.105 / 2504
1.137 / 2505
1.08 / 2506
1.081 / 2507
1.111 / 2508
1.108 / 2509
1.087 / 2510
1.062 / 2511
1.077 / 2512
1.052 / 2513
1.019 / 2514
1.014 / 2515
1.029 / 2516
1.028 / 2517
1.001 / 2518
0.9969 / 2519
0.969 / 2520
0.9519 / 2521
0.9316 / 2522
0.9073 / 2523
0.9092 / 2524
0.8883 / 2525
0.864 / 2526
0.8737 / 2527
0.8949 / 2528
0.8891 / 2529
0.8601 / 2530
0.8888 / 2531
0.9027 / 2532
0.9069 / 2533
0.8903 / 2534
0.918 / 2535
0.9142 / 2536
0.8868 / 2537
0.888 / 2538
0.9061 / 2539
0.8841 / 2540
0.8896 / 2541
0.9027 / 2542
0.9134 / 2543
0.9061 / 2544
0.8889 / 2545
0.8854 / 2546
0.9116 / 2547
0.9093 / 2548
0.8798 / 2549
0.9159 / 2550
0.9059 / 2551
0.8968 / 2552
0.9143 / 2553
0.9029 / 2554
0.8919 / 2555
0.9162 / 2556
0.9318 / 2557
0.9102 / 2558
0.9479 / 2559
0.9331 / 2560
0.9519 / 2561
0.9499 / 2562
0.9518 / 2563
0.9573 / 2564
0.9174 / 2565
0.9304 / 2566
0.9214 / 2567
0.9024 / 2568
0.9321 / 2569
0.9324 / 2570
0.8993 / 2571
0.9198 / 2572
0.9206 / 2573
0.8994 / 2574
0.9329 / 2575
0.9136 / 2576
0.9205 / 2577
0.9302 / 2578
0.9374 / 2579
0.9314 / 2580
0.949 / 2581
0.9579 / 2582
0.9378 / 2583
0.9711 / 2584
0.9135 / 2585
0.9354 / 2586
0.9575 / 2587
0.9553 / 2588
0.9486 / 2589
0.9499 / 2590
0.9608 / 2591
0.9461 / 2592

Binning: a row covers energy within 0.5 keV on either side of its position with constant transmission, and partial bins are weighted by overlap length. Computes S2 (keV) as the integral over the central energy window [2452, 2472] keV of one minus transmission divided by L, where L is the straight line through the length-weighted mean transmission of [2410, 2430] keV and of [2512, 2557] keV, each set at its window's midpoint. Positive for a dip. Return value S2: 7.6 keV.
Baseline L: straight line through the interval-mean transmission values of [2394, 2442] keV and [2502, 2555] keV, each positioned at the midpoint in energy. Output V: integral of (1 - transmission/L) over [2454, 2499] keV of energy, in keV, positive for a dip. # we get 6.9 keV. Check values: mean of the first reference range 0.855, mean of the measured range 0.771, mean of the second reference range 0.955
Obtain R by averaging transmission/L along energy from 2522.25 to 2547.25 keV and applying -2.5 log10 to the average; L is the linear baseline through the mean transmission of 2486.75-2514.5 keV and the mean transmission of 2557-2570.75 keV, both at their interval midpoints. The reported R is 0.12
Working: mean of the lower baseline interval 1.07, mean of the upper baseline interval 0.933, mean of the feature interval 0.895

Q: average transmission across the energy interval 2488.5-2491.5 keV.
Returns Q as 1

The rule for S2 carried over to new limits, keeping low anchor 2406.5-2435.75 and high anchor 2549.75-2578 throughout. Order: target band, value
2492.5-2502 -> -2.88 keV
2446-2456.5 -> 3.33 keV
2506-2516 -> -2.45 keV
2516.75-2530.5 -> -0.82 keV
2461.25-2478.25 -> 3.99 keV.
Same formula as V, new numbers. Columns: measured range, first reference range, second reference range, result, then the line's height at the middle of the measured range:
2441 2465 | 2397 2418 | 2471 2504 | 9.1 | 0.937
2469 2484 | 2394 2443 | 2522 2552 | 1.2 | 0.877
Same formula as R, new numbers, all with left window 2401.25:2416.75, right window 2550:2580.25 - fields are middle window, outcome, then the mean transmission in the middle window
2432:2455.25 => 0.12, 0.781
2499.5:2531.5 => -0.12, 1.01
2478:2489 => -0.09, 0.972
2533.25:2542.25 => 0.02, 0.898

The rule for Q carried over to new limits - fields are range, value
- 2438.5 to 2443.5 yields 0.973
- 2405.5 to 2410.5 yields 0.886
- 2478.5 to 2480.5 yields 0.921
